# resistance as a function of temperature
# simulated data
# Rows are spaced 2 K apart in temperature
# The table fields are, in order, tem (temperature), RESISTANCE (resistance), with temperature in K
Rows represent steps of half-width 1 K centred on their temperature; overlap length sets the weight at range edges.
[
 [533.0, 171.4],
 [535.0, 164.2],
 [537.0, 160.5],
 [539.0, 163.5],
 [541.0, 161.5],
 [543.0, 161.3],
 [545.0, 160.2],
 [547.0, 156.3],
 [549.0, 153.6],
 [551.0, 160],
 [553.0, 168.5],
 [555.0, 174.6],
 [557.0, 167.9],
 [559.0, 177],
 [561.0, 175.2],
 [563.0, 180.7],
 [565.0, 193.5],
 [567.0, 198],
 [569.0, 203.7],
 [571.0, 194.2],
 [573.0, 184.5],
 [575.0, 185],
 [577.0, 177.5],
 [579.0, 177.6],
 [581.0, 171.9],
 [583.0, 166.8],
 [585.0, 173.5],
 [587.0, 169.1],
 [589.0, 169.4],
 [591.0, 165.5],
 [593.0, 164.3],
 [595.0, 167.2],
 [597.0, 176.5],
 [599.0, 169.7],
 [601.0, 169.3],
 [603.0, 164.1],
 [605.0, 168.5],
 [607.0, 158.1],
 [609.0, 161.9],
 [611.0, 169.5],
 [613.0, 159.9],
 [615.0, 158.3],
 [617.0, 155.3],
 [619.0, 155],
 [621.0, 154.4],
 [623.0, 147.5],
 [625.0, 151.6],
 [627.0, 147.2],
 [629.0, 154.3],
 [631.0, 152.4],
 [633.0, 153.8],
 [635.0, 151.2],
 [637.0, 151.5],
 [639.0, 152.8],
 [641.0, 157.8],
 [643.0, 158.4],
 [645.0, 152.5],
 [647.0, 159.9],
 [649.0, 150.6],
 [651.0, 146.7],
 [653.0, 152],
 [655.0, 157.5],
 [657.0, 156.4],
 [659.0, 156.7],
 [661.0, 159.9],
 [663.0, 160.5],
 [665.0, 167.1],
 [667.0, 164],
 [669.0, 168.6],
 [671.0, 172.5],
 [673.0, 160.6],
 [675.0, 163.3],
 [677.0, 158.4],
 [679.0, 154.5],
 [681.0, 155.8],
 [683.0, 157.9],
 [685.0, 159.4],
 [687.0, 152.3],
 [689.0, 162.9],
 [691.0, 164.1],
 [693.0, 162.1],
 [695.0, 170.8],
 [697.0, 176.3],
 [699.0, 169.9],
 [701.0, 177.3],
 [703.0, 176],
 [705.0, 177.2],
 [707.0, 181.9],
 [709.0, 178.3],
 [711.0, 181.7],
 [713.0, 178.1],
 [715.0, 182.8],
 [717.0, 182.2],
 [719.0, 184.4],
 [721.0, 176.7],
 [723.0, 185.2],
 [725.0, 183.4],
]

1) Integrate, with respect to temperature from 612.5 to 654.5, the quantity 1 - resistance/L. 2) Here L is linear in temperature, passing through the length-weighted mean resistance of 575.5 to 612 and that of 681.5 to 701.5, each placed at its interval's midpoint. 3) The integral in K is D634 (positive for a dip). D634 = 3.5 K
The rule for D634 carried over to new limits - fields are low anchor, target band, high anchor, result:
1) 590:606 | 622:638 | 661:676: 1.48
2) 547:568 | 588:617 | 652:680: 0.53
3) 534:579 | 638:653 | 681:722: 1.64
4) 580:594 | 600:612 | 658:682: 0.13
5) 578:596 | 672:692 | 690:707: 1.51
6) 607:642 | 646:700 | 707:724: 2.63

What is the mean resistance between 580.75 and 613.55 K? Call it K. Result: 167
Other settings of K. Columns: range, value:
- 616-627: 152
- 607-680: 157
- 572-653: 162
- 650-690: 159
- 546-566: 171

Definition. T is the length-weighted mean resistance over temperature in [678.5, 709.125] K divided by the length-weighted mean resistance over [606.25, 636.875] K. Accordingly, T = 1.1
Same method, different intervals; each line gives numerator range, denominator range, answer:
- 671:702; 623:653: 1.07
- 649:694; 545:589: 0.91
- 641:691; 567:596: 0.90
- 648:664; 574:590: 0.89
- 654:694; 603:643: 1.03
